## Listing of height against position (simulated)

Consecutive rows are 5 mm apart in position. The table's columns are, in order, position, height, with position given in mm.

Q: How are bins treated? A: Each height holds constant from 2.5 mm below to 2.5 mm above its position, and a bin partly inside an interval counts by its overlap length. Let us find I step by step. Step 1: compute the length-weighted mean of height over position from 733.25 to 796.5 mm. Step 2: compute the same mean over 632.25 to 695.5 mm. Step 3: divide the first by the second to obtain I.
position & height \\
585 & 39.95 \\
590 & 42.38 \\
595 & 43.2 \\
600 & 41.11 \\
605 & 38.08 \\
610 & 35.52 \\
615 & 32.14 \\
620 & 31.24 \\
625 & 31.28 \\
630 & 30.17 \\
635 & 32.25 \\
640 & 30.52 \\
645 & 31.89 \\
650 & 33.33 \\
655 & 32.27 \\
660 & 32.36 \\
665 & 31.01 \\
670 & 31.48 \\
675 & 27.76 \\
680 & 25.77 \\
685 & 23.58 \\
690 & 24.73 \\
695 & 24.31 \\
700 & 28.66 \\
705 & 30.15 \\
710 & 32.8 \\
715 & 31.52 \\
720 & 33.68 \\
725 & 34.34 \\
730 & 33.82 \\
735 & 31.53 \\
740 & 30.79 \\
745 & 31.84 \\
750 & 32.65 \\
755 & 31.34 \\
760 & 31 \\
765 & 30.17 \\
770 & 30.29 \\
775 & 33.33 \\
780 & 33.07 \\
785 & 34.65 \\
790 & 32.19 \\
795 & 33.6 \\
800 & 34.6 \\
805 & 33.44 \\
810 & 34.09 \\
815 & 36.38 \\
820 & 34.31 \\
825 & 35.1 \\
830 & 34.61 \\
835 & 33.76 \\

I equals 1.1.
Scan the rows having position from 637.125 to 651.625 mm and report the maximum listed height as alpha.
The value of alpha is 33.33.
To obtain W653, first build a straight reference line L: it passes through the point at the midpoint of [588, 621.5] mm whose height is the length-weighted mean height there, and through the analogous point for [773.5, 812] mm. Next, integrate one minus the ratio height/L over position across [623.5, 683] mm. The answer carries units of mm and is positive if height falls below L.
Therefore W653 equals 9.64 mm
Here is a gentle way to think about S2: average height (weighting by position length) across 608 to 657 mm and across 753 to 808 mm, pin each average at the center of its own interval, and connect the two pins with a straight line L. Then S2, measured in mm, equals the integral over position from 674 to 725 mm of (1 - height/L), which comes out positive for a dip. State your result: 5.8 mm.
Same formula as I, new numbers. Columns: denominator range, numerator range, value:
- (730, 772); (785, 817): 1.09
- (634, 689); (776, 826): 1.14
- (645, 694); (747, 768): 1.07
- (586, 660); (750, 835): 0.96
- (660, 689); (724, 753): 1.15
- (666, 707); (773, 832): 1.26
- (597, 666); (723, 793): 0.97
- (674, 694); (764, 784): 1.27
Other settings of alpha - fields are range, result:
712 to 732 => 34.34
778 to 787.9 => 34.65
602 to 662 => 38.08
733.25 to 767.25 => 32.65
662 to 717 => 32.8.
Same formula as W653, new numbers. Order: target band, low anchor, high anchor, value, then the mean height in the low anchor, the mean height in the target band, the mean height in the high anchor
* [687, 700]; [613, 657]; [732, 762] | 2.61 mm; 31.7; 25.3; 31.6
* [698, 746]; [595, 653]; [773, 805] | 2.45 mm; 33.8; 31.9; 33.6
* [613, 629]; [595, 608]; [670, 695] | 2.31 mm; 40.1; 31.4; 25.9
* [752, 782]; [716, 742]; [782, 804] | 1.64 mm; 32.8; 31.5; 33.7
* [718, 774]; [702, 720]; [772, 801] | 0.93 mm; 31.7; 32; 33.5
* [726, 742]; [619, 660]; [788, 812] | 0.25 mm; 31.7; 32.3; 33.6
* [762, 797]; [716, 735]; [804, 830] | 1.81 mm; 33.4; 32.4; 34.7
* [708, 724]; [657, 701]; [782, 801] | -1.67 mm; 27.8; 32.8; 33.7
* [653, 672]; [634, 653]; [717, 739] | 0.27 mm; 32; 31.8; 33.1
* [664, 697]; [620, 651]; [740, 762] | 4.94 mm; 31.5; 26.8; 31.6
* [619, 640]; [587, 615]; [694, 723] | 3.33 mm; 39.3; 31.1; 30.6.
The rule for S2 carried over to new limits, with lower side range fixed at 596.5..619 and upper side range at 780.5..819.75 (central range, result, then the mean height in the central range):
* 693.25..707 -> 2.95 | 27.8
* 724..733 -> 0.29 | 33.9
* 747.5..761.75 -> 1.23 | 31.7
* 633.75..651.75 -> 2.11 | 31.9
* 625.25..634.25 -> 1.36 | 30.9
